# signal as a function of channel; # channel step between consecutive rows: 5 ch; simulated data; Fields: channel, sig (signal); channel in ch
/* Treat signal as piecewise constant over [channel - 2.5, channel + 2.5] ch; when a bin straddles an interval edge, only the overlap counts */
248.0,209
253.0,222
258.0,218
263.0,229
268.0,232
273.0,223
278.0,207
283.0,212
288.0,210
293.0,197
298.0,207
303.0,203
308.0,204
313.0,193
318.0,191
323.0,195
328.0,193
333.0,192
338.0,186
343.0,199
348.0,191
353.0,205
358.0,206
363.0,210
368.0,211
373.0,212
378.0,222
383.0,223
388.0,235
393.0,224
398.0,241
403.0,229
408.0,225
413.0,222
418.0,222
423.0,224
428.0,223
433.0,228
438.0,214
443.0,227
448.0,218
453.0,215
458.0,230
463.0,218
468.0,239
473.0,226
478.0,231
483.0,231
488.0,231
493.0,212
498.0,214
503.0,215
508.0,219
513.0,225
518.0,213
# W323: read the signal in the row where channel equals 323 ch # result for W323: 195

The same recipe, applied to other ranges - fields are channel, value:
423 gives 224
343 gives 199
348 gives 191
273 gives 223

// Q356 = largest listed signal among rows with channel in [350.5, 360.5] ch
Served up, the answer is 206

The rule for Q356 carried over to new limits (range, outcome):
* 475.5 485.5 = 231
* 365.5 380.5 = 222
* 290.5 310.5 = 207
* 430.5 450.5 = 228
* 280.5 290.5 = 212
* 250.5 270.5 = 232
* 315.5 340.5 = 195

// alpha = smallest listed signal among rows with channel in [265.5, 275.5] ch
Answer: 223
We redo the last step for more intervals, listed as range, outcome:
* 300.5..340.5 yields 186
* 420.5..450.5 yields 214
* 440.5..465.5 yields 215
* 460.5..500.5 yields 212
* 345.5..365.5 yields 191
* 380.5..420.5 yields 222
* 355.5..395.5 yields 206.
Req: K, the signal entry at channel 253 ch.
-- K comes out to 222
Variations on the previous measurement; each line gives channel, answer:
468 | 239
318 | 191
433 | 228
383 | 223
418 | 222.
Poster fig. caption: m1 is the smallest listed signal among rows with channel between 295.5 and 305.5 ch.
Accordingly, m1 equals 203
